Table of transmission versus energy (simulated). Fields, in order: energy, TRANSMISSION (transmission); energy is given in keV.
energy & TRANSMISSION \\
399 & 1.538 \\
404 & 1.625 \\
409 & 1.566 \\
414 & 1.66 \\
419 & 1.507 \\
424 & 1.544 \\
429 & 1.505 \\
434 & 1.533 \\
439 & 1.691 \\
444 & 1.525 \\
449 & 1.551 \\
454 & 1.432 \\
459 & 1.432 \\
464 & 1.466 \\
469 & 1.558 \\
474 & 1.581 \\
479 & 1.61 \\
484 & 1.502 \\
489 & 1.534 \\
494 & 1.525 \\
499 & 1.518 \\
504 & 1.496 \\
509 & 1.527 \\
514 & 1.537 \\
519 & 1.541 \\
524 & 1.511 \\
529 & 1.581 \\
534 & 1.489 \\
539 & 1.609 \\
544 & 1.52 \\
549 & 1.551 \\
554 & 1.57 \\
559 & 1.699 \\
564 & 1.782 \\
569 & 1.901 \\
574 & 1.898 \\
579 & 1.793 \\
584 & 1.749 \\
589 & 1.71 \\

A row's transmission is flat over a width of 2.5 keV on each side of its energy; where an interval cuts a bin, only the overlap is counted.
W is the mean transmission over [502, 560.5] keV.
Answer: 1.55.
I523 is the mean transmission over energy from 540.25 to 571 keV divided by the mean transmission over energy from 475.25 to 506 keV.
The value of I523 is 1.1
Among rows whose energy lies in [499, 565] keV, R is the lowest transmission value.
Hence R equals 1.489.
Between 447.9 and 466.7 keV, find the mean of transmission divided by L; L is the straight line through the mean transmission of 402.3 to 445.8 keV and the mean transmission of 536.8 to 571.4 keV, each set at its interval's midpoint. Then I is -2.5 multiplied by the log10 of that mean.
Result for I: 0.09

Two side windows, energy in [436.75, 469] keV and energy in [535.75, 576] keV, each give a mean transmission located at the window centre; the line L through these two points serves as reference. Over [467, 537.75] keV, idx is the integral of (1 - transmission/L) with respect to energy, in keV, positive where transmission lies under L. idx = 2.6 keV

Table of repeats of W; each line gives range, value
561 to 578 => 1.85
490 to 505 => 1.52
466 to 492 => 1.55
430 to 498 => 1.53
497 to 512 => 1.51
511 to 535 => 1.53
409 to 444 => 1.57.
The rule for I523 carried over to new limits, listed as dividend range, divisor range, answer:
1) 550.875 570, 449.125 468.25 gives 1.17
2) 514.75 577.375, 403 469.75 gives 1.06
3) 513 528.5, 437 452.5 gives 0.97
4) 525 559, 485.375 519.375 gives 1.03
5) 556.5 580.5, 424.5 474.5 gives 1.19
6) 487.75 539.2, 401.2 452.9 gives 0.98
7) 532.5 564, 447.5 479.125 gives 1.05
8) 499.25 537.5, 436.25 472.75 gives 1.00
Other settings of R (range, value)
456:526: 1.432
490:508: 1.496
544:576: 1.52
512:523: 1.537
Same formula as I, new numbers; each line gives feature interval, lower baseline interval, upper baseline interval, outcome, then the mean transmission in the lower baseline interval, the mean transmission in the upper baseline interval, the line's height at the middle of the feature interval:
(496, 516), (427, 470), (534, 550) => 0.01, 1.52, 1.55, 1.54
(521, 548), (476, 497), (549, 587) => 0.08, 1.54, 1.76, 1.67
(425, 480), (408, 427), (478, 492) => 0.01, 1.57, 1.54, 1.55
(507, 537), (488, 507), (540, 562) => 0.01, 1.52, 1.59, 1.55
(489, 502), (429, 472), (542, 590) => 0.05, 1.52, 1.72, 1.6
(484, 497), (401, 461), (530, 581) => 0.06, 1.55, 1.68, 1.61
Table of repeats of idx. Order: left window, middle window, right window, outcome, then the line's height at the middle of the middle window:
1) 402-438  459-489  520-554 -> 0.46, 1.56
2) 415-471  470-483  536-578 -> -0.05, 1.57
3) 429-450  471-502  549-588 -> 1.73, 1.64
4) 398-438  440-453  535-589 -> 0.40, 1.59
